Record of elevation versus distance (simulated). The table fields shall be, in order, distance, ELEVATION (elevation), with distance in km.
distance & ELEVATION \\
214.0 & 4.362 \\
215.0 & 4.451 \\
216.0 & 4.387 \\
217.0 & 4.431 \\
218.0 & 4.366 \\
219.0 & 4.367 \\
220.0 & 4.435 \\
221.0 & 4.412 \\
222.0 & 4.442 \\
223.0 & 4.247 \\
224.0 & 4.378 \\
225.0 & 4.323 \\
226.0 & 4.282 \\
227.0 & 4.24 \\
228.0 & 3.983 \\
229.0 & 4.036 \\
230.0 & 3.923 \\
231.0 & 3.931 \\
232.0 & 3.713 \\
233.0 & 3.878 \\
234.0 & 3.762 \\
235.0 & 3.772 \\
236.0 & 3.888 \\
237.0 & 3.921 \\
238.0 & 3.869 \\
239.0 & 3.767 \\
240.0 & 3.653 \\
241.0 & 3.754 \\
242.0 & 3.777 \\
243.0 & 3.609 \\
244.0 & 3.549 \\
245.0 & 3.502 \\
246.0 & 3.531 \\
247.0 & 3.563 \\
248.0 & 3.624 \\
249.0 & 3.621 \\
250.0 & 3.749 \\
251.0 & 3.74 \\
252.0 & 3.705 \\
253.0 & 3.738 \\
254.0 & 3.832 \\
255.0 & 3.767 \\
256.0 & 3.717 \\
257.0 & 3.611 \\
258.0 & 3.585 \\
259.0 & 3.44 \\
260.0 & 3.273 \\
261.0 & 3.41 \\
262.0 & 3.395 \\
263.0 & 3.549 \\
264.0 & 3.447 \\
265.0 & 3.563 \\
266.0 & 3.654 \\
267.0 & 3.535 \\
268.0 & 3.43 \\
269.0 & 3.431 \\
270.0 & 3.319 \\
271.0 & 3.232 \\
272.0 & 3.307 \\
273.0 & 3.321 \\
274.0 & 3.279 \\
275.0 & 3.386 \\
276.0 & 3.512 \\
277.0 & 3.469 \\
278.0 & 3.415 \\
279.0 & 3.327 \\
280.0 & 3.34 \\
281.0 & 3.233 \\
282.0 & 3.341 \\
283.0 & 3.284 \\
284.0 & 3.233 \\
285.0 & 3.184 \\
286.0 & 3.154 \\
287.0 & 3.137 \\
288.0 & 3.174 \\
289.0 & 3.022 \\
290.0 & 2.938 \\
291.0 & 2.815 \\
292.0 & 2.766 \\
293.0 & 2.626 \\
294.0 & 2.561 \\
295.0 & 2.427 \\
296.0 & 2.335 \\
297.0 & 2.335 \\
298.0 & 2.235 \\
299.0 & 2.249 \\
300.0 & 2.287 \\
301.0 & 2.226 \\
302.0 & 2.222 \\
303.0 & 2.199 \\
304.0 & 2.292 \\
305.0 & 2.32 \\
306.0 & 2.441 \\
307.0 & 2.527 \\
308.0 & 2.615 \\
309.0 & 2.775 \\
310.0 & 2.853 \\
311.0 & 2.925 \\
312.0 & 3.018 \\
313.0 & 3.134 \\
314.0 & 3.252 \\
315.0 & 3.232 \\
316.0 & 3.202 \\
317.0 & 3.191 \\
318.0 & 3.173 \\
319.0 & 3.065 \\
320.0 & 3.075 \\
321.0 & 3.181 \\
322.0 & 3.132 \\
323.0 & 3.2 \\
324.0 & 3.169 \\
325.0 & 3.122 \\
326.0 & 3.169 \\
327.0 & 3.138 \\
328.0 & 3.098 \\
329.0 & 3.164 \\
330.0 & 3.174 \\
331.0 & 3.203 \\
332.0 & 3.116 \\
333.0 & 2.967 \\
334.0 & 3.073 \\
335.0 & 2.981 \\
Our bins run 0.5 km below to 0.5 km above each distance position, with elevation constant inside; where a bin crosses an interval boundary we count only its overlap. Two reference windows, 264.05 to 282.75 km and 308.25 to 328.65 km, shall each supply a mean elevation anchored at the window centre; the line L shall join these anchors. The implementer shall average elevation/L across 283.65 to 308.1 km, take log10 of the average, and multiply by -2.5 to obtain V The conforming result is 0.24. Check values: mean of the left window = 3.39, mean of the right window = 3.1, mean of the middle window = 2.61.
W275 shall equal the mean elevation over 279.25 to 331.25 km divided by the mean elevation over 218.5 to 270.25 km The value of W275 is 0.8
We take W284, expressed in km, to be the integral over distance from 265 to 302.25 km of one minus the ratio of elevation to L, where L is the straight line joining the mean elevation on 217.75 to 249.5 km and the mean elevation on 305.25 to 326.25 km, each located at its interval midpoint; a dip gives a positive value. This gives 3.9 km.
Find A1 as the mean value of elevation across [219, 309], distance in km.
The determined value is 3.38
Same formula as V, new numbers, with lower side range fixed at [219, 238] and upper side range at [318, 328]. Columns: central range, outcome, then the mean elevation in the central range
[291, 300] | 0.36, 2.45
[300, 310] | 0.34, 2.42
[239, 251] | 0.08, 3.64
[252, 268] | 0.06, 3.57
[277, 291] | 0.10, 3.21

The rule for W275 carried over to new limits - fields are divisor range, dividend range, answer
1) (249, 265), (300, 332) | 0.81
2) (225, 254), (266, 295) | 0.84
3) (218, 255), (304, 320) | 0.74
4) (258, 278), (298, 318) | 0.78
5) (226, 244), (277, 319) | 0.74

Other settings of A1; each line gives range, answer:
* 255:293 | 3.33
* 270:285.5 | 3.32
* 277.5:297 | 3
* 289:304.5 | 2.45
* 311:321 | 3.14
